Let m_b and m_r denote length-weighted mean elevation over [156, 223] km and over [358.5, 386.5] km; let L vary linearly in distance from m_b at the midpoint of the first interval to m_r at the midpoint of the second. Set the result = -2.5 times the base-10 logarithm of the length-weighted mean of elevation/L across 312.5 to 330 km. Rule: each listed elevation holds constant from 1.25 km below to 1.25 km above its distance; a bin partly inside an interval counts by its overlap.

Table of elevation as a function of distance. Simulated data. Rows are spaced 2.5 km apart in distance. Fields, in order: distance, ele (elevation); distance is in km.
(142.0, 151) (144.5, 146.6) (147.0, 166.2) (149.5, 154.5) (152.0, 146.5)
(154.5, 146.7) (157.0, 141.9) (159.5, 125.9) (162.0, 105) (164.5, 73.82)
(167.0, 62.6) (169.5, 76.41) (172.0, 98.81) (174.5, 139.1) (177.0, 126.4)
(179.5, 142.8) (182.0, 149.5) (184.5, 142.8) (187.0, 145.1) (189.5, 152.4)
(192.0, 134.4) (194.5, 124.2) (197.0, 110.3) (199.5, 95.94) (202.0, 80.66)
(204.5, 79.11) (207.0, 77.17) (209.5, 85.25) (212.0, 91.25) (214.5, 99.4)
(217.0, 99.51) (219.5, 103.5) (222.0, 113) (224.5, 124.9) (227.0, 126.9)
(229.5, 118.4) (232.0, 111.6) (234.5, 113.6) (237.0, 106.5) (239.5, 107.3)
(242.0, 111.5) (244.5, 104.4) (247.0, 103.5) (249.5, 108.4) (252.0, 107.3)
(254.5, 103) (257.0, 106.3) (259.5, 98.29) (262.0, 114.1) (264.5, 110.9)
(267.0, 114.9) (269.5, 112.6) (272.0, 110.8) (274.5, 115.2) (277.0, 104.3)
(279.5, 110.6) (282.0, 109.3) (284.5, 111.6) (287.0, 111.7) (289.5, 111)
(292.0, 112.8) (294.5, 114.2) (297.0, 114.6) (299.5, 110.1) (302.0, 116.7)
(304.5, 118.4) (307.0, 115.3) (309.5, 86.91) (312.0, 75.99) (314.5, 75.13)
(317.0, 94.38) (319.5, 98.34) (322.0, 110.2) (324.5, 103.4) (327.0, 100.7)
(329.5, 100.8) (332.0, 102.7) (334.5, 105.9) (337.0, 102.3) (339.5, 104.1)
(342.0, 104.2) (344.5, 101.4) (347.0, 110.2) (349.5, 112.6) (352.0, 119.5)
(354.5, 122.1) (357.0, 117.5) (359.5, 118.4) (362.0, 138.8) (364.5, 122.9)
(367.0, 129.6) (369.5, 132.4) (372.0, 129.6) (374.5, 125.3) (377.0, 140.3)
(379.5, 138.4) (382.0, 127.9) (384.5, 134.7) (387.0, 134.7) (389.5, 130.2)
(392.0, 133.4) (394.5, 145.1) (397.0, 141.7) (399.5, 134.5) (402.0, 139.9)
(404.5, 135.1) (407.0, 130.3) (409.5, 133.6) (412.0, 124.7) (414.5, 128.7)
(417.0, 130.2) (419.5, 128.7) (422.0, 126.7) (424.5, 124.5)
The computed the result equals 0.28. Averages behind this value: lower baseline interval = 110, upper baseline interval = 131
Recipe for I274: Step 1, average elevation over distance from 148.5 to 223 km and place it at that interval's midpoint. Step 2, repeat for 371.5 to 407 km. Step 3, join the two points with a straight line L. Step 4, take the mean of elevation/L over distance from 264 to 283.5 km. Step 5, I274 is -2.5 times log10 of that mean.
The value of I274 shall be 0.11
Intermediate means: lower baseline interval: 114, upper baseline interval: 135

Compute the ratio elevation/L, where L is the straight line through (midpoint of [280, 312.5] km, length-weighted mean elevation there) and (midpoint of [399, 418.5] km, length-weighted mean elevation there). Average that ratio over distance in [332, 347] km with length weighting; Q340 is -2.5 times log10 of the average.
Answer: 0.14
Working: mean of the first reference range 109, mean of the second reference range 132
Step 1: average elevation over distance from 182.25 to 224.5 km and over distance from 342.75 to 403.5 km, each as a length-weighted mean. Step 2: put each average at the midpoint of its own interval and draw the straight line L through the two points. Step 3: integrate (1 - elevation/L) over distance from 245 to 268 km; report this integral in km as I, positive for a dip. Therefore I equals 1.66 km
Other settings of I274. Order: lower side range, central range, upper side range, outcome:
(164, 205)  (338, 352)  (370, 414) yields 0.20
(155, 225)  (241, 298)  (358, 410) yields 0.10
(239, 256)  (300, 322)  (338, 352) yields 0.09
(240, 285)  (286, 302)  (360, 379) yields 0.02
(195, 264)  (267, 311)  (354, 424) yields 0.03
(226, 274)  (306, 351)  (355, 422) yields 0.22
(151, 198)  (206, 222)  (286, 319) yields 0.24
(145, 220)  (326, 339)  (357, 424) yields 0.24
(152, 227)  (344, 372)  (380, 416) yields 0.07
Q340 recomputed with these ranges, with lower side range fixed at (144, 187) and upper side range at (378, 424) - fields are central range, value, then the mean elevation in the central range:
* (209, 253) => 0.187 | 108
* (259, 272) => 0.166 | 111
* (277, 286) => 0.182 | 110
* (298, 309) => 0.153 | 113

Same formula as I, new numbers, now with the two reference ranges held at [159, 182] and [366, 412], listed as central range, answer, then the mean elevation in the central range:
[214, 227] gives 0.36 km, 110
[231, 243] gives 0.57 km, 110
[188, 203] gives -0.96 km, 117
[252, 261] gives 1.09 km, 104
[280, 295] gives 1.24 km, 112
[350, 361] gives 0.90 km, 119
